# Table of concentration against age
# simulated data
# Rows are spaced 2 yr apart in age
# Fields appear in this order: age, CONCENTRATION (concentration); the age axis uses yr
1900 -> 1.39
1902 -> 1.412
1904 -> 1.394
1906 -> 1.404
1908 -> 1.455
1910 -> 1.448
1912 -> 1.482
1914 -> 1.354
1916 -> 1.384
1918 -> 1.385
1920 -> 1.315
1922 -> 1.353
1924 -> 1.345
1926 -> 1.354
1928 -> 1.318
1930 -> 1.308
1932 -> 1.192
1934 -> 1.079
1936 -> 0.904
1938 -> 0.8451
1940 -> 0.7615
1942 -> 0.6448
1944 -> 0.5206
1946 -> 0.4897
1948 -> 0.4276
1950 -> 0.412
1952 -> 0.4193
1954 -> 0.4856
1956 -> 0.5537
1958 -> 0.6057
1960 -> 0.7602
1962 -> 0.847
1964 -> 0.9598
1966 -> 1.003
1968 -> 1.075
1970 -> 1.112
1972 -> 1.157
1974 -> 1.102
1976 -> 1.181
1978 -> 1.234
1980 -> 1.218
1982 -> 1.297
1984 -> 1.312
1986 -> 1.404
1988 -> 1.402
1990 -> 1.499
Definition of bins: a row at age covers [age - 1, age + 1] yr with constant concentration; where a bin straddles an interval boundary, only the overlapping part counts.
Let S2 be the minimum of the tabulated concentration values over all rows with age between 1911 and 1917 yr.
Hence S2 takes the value 1.354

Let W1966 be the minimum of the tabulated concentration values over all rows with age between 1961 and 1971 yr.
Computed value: 0.847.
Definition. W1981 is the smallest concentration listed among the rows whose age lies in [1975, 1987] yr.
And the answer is 1.181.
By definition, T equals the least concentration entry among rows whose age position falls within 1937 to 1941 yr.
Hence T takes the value 0.7615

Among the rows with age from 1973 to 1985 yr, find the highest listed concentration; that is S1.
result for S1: 1.312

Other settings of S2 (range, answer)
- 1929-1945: 0.5206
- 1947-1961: 0.412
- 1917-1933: 1.192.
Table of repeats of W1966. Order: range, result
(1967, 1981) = 1.075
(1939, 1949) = 0.4276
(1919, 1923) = 1.315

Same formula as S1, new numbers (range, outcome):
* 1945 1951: 0.4897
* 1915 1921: 1.385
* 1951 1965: 0.9598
